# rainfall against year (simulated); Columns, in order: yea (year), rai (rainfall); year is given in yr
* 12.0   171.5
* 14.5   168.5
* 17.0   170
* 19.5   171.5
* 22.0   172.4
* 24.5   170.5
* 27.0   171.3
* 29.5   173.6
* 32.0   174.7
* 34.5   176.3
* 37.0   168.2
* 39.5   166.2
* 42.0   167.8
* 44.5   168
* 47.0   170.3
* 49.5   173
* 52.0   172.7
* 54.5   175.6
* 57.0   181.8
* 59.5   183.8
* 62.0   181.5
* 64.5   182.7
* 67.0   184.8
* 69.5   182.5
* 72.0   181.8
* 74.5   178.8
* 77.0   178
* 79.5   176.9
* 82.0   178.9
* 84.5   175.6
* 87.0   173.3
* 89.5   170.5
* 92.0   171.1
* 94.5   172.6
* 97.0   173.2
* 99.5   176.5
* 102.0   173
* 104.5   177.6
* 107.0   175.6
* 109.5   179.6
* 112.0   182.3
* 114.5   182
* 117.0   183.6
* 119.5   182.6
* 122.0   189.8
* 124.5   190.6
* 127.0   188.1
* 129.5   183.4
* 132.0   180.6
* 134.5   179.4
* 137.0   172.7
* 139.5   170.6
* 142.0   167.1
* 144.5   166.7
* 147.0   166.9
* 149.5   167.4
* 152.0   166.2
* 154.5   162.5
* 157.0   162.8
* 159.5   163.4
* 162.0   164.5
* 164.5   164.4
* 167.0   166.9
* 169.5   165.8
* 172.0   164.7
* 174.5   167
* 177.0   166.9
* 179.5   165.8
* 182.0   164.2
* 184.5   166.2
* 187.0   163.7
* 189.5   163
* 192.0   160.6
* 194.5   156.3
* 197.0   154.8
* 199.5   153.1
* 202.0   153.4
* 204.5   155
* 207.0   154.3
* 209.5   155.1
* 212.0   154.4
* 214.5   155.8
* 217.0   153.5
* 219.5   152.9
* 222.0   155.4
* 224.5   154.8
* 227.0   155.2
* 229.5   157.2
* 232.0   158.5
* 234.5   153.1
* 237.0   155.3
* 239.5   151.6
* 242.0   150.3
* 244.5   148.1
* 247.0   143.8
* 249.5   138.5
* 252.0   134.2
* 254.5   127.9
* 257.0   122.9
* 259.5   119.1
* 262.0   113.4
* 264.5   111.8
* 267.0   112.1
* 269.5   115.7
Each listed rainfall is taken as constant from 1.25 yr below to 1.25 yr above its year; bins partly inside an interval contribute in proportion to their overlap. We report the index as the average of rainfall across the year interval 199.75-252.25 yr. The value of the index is 152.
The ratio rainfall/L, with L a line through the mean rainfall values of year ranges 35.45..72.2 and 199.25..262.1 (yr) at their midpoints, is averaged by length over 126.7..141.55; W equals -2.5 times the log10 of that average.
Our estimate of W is -0.094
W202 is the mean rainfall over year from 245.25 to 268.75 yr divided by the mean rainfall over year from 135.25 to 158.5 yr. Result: 0.75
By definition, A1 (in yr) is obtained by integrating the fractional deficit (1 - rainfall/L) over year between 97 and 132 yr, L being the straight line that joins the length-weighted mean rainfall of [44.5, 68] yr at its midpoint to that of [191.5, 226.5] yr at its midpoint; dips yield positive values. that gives -2.6 yr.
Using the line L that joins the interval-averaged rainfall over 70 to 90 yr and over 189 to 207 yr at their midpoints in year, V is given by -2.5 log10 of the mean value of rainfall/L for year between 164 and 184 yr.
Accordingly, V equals -0.036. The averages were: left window 177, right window 156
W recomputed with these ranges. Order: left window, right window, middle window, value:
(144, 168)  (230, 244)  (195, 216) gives 0.025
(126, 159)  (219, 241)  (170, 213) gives 0.015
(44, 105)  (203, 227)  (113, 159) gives -0.054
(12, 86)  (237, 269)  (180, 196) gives -0.119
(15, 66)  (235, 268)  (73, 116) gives -0.083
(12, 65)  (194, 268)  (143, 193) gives -0.072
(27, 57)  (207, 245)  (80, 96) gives -0.040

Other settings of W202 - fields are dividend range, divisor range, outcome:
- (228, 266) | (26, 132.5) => 0.78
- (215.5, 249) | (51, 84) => 0.85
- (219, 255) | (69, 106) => 0.85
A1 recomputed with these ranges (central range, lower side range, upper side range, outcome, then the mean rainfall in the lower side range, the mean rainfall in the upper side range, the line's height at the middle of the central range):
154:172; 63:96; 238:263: -0.9 yr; 177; 135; 157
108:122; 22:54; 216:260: -1.8 yr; 171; 147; 162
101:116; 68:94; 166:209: -0.5 yr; 177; 161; 173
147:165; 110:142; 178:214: 0.7 yr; 181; 159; 172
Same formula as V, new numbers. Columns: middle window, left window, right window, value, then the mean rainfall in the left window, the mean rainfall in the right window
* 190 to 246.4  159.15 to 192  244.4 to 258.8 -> -0.05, 165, 134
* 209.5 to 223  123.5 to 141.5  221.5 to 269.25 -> -0.03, 180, 139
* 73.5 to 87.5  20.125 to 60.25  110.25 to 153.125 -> -0.01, 173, 178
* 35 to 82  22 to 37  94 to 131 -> 0.00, 173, 181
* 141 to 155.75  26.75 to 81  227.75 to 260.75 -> -0.04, 176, 143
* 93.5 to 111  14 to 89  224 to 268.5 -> -0.06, 175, 139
